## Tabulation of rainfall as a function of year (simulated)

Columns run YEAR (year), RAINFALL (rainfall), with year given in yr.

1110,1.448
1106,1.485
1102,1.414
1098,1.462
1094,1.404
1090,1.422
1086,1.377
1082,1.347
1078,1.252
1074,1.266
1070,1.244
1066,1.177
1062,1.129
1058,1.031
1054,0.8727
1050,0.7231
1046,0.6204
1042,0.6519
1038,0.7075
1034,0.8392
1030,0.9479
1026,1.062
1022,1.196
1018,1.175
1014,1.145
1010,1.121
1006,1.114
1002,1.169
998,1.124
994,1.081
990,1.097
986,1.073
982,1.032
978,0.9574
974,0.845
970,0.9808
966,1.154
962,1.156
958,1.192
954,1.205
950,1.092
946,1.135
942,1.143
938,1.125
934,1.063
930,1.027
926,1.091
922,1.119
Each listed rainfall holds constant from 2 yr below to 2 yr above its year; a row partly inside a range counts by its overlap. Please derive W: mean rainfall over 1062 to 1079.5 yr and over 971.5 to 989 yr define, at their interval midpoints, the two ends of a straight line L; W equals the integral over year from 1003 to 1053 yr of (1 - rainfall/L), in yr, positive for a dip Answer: 7.1 yr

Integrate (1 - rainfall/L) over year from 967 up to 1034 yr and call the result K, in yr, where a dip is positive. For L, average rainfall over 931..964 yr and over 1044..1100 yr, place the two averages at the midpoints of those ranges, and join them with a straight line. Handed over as 4.9 yr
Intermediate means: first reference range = 1.14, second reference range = 1.17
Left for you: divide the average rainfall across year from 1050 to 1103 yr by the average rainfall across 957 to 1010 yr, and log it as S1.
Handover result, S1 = 1.2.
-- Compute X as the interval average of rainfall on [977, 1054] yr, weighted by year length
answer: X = 0.989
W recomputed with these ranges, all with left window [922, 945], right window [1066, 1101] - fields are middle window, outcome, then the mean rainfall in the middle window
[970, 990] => 3.1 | 0.989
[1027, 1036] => 2.5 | 0.912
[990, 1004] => 0.9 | 1.12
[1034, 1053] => 8.5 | 0.703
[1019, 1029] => 1.0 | 1.12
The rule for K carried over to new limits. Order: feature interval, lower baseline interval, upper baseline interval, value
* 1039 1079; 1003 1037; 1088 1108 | 8.87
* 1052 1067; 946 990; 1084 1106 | 3.19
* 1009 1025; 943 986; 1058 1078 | -0.29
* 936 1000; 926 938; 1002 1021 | 0.81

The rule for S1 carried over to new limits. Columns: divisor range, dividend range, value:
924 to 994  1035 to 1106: 1.05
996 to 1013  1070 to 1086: 1.14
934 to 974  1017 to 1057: 0.79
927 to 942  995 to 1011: 1.04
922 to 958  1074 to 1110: 1.25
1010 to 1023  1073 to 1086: 1.12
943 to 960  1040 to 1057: 0.64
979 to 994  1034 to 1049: 0.65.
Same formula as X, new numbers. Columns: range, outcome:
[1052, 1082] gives 1.15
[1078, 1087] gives 1.34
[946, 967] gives 1.16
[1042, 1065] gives 0.869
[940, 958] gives 1.15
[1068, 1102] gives 1.35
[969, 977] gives 0.91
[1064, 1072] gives 1.21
